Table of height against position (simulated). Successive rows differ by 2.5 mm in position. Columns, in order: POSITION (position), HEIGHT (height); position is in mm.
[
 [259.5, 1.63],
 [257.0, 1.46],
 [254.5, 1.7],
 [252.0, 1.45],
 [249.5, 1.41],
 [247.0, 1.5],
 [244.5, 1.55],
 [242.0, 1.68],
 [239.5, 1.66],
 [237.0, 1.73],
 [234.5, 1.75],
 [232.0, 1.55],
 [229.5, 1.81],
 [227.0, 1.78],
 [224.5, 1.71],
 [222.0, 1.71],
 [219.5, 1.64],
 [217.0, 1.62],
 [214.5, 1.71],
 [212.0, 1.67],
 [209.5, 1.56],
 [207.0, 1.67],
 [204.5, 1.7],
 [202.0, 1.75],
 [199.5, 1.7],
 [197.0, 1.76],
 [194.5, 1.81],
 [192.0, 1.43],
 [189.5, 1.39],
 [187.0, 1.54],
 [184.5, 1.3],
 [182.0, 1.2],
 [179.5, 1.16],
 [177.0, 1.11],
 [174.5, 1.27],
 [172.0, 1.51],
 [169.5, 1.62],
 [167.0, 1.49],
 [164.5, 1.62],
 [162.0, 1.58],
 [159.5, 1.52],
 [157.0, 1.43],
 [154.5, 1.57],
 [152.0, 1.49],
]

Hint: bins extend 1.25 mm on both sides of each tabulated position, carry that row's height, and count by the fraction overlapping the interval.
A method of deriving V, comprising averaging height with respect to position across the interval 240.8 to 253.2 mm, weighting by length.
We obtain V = 1.52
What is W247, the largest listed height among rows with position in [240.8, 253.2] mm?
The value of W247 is 1.68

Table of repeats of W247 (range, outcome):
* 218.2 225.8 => 1.71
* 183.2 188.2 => 1.54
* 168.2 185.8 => 1.62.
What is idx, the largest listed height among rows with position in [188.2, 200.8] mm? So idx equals 1.81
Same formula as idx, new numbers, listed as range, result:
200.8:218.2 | 1.75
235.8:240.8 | 1.73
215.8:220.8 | 1.64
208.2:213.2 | 1.67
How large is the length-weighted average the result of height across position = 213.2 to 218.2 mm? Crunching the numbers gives 1.67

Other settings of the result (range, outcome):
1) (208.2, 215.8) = 1.65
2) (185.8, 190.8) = 1.46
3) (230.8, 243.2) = 1.67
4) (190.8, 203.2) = 1.69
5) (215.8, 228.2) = 1.69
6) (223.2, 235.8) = 1.72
